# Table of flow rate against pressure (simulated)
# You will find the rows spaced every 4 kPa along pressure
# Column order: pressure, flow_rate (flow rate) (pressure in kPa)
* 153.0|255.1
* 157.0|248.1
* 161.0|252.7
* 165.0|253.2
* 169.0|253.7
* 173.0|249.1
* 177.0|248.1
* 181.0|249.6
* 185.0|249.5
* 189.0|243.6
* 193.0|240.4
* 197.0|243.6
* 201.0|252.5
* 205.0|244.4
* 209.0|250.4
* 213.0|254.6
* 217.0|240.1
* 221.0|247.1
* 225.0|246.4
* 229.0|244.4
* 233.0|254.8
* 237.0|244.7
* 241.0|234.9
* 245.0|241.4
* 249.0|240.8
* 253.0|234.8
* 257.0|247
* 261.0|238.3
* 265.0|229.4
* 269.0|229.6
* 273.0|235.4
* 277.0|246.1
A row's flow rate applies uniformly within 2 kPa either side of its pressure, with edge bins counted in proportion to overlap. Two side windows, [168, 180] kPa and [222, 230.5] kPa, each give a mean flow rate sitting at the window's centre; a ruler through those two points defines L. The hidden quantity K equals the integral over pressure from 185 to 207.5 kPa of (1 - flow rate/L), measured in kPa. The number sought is 0.2 kPa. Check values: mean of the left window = 250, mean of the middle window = 245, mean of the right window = 246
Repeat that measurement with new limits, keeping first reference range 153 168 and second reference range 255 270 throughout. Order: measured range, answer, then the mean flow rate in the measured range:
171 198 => 0.22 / 246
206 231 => -0.40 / 247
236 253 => -0.02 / 240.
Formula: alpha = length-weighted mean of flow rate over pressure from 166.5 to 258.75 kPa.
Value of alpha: 246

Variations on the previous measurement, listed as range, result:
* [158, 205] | 249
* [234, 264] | 240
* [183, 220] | 247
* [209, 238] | 248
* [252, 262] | 241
